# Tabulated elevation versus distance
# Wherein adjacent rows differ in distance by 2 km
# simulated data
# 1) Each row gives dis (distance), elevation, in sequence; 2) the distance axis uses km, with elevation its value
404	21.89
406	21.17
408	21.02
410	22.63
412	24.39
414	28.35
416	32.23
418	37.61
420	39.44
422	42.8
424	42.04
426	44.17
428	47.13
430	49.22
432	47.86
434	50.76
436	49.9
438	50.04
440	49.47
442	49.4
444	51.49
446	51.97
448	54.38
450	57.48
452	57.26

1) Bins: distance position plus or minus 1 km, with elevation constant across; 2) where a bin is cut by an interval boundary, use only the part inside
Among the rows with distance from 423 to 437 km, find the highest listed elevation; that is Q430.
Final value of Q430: 50.76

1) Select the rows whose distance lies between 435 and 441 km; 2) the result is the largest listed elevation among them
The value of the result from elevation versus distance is 50.04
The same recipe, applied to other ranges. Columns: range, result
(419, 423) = 42.8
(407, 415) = 28.35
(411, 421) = 39.44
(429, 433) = 49.22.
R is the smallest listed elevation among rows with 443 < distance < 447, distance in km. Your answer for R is 51.49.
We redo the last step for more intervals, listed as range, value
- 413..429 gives 28.35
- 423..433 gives 42.04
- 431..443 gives 47.86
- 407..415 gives 21.02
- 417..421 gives 37.61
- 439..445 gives 49.4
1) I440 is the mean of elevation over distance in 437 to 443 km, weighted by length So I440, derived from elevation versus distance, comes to 49.6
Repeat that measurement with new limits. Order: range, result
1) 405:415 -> 23.5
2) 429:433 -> 48.5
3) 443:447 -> 51.7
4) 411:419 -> 30.6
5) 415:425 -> 38.8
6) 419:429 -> 43.1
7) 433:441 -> 50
